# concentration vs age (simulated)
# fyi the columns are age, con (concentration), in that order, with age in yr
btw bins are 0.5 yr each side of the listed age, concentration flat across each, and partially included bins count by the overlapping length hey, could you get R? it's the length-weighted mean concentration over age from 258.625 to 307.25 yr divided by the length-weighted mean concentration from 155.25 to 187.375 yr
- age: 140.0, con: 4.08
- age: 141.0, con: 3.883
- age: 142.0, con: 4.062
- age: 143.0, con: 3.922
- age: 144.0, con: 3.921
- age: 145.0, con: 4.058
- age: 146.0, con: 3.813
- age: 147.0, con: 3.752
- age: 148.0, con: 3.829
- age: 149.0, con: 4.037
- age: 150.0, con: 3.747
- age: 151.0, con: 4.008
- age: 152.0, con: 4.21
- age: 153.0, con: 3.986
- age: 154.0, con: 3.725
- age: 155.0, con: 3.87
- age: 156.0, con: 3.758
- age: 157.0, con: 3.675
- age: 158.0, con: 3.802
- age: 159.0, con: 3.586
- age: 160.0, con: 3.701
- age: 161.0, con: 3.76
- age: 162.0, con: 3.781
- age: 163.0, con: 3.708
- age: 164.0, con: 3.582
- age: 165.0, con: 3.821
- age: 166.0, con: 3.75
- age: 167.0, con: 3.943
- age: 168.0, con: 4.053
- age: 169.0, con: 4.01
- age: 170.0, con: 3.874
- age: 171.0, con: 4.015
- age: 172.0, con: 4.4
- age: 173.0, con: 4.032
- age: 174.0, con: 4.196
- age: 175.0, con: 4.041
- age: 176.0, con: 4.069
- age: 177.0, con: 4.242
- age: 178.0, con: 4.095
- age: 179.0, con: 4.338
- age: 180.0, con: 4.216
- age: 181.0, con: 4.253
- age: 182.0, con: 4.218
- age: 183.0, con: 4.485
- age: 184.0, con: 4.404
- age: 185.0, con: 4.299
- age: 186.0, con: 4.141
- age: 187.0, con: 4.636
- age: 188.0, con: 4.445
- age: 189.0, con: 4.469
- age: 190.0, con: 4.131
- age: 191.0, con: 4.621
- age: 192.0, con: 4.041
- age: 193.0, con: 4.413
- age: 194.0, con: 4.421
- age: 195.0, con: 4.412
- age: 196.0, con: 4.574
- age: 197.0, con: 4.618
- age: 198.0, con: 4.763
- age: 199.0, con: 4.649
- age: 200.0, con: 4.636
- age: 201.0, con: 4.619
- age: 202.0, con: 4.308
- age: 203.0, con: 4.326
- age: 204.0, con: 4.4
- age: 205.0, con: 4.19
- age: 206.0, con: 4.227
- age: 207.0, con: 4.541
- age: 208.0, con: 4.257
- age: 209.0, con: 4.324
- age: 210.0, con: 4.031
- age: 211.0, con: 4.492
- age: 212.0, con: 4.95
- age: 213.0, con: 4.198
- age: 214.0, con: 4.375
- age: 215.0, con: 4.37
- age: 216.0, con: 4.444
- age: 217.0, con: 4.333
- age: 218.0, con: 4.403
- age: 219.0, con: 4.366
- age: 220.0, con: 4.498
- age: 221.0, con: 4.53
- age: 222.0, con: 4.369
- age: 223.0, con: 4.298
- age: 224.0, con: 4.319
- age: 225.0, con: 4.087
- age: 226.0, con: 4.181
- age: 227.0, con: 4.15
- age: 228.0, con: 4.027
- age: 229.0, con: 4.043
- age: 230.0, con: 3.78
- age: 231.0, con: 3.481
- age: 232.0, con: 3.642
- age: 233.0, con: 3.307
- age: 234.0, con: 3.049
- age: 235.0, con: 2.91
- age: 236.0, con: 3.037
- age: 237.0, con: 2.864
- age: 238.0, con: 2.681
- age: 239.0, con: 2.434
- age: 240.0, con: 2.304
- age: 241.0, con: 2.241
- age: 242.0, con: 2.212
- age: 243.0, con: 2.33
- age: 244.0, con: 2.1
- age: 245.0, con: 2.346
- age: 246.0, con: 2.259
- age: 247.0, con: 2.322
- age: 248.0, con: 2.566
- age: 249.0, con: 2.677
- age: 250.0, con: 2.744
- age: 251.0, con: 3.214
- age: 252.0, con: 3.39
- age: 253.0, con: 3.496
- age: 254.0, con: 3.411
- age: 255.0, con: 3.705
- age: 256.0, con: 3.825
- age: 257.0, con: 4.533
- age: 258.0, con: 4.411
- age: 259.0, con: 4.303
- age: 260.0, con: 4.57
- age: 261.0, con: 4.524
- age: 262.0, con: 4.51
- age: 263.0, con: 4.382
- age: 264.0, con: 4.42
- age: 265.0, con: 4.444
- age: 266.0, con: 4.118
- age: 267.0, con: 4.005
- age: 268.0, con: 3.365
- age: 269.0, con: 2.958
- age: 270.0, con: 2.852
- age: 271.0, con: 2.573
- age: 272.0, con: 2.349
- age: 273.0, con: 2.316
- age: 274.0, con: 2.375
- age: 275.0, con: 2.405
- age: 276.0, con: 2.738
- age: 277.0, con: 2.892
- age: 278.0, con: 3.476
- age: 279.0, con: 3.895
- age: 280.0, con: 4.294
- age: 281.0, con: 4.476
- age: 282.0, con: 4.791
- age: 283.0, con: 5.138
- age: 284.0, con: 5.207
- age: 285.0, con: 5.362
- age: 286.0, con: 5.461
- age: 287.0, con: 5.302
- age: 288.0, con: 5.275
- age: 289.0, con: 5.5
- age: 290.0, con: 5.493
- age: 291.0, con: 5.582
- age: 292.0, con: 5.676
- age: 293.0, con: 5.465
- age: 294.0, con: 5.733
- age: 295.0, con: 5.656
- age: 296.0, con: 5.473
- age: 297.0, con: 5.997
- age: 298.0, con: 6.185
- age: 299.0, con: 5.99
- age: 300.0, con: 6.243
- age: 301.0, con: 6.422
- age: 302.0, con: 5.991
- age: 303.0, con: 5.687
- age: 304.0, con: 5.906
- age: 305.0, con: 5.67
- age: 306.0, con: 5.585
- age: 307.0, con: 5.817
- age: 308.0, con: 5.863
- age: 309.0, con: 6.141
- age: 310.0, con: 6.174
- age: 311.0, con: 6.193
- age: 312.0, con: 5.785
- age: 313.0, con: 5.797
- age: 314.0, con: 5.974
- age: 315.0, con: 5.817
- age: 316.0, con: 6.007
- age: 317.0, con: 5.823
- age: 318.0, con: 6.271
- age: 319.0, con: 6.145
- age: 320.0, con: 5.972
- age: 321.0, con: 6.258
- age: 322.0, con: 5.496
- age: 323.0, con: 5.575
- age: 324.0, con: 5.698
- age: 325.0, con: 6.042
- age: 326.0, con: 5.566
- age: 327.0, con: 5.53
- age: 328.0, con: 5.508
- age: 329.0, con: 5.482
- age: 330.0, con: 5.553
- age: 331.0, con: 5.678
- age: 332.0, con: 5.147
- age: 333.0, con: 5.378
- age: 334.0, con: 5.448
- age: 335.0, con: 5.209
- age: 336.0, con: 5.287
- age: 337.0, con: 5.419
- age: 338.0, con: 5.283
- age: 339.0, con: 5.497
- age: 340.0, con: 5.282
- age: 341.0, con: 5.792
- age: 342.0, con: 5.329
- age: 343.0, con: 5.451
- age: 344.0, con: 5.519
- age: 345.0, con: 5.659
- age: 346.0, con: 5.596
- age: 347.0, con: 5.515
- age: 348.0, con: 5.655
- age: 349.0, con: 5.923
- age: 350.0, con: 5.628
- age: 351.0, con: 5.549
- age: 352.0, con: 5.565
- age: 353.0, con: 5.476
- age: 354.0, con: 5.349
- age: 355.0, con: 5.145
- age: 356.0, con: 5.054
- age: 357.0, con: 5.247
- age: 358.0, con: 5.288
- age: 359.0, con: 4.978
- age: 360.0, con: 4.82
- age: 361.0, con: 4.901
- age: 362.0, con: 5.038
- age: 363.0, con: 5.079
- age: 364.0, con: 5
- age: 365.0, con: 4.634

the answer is 1.16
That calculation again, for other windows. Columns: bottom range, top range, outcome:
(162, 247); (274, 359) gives 1.37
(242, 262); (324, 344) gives 1.66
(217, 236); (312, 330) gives 1.47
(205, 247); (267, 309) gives 1.30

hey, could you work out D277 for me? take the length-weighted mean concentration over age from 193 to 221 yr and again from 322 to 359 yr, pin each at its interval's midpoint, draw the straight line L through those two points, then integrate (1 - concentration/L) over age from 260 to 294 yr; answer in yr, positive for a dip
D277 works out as 5.4 yr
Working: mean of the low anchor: 4.44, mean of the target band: 4.2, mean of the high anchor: 5.47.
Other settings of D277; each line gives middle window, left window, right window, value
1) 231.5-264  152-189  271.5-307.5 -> 9.9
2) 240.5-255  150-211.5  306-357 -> 6.4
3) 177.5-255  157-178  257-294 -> 3.4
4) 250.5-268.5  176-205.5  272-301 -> 2.5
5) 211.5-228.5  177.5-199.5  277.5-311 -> 1.3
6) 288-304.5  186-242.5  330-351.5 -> -2.7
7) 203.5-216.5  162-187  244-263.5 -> -1.8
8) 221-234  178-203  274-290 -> 1.3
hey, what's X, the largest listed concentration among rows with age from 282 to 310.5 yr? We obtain 6.422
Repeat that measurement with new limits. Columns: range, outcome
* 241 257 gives 4.533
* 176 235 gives 4.95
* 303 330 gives 6.271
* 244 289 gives 5.5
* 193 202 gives 4.763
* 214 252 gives 4.53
